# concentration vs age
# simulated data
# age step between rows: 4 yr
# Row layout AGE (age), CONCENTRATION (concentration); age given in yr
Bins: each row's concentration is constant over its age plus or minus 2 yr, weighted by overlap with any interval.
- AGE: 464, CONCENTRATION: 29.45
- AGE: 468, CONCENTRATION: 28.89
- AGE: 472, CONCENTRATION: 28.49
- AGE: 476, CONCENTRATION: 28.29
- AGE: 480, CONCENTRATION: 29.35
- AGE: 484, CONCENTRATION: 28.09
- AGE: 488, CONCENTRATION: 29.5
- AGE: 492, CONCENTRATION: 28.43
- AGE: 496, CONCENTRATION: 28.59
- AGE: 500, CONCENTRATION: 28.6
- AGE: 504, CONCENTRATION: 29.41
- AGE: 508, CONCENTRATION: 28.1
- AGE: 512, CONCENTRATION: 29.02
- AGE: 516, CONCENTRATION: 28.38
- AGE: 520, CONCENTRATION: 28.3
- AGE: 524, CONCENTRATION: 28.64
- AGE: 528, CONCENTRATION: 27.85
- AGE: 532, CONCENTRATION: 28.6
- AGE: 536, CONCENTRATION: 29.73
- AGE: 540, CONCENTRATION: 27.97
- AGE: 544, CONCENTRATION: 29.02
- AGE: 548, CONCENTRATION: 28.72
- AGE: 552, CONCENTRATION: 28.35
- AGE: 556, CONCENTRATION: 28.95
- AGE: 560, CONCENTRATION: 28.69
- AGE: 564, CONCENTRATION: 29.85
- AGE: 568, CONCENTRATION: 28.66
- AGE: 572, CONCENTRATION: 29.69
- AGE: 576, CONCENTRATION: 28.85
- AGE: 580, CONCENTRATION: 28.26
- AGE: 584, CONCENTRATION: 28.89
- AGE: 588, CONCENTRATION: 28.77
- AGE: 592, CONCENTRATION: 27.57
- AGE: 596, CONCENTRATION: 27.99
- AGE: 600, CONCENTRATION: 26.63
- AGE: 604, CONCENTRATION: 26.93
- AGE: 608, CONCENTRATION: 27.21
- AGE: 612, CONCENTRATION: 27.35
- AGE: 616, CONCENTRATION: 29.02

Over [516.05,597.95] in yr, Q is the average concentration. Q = 28.7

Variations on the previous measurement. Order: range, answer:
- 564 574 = 29.3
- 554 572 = 29.1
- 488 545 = 28.6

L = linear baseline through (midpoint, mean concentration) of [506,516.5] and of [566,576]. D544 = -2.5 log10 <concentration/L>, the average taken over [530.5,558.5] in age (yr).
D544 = 0.00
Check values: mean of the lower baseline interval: 28.5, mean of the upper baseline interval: 29.1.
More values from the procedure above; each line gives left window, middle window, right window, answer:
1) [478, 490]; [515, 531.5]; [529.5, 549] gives 0.02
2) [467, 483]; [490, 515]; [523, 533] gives -0.01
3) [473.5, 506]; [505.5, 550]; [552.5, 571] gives 0.01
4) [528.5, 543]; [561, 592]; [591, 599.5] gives -0.04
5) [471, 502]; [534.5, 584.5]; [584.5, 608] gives -0.03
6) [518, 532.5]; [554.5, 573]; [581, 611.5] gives -0.04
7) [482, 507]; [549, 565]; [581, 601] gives -0.02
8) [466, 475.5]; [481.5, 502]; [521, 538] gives 0.00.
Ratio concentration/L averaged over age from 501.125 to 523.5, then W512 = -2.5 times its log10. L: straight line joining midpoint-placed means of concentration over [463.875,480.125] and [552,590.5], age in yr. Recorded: 0.01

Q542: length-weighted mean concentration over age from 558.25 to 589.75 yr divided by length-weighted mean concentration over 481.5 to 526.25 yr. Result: 1.0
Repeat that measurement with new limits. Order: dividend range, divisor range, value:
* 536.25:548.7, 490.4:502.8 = 1.00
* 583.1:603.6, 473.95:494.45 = 0.97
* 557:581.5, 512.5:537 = 1.02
